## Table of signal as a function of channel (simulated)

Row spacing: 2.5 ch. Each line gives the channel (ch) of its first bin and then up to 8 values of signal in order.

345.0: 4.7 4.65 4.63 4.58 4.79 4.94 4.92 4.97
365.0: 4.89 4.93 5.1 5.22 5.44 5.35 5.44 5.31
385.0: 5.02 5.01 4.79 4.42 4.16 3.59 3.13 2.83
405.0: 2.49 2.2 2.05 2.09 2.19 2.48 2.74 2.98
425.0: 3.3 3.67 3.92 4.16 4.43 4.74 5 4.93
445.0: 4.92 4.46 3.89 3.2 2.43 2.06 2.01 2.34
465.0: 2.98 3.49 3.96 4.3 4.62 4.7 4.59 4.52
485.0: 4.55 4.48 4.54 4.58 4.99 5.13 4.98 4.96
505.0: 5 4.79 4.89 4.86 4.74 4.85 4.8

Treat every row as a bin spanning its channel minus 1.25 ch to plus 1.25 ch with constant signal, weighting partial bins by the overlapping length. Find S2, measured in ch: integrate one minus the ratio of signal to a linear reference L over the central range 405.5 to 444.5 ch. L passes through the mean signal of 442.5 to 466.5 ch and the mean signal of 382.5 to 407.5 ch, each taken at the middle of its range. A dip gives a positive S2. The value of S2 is 1.4 ch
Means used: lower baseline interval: 3.92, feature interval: 3.4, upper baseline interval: 3.24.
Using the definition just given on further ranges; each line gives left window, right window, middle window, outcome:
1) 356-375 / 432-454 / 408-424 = 7.59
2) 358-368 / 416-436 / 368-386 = -2.61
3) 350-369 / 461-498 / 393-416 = 9.02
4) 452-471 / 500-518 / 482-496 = -2.17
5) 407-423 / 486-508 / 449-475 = 4.53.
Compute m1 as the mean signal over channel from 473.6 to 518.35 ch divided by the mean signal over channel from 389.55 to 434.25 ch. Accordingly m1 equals 1.51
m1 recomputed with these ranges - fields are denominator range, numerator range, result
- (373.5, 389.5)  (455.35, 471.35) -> 0.53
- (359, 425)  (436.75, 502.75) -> 1.03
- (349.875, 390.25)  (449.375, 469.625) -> 0.56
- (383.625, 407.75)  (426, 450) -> 1.15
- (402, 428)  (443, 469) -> 1.24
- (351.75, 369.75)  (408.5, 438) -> 0.65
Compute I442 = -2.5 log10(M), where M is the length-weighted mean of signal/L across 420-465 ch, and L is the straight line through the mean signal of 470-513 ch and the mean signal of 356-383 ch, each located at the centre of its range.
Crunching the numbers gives 0.32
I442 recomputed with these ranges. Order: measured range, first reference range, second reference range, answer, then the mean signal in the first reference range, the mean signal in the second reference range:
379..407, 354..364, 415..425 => -0.11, 4.91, 2.74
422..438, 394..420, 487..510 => -0.19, 2.71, 4.84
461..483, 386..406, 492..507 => 0.19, 3.83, 4.95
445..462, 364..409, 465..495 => 0.37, 4.39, 4.36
